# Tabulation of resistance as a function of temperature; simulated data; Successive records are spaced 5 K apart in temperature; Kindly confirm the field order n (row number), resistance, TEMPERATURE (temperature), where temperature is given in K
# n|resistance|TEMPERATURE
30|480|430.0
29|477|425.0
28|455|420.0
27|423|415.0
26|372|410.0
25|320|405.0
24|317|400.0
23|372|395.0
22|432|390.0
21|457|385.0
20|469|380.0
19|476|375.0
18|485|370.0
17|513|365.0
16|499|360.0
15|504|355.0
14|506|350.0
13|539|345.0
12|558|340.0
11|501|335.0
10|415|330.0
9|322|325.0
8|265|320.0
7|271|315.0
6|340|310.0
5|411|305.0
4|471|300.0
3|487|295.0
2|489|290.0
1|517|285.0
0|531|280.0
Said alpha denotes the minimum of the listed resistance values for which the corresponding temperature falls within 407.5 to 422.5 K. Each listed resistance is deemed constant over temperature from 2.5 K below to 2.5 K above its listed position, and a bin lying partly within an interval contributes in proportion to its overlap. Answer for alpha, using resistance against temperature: 372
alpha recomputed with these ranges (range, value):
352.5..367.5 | 499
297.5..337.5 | 265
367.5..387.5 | 457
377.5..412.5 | 317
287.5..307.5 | 411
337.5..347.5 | 539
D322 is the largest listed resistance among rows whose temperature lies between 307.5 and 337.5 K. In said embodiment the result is 501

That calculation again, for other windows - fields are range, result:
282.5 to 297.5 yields 517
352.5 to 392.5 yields 513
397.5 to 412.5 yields 372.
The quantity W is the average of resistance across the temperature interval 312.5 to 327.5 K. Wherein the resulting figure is 286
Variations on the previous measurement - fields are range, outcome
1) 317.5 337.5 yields 376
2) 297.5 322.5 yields 352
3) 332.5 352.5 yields 526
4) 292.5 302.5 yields 479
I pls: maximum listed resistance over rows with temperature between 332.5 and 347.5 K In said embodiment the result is 558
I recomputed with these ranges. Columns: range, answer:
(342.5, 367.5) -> 539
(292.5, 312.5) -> 487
